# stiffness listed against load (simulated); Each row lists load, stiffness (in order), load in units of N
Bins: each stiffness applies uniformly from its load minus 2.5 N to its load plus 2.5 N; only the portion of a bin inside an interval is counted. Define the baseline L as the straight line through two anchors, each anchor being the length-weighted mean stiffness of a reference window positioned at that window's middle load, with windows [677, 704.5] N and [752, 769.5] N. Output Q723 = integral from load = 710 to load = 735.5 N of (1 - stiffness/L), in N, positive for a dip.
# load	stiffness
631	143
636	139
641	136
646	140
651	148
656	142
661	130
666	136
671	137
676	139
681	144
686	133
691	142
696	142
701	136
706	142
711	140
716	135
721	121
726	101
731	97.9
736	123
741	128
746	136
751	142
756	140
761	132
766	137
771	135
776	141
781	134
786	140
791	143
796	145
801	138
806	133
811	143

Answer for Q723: 3.7 N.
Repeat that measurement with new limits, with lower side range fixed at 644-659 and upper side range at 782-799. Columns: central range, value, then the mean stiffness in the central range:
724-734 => 2.9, 101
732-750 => 1.9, 127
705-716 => 0.2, 140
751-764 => 0.4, 137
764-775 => 0.4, 137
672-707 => 0.8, 140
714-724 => 1.1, 126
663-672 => 0.4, 136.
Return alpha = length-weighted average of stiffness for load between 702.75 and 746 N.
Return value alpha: 124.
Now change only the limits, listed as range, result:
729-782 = 132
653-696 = 138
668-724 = 137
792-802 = 142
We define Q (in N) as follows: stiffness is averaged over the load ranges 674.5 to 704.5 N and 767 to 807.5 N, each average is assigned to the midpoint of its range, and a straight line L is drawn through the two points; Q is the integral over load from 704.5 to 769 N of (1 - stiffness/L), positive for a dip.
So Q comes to 4.8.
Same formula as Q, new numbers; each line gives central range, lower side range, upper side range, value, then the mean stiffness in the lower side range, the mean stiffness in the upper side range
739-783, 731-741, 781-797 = -2.58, 118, 141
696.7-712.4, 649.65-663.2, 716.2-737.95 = -2.35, 140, 113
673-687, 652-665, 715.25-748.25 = -0.76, 137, 119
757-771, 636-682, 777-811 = 0.40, 139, 139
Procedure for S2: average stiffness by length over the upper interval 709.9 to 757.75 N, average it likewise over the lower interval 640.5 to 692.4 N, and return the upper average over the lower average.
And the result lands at 0.9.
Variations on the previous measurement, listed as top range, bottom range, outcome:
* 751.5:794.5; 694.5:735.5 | 1.09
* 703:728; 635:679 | 0.93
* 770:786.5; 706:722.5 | 1.02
